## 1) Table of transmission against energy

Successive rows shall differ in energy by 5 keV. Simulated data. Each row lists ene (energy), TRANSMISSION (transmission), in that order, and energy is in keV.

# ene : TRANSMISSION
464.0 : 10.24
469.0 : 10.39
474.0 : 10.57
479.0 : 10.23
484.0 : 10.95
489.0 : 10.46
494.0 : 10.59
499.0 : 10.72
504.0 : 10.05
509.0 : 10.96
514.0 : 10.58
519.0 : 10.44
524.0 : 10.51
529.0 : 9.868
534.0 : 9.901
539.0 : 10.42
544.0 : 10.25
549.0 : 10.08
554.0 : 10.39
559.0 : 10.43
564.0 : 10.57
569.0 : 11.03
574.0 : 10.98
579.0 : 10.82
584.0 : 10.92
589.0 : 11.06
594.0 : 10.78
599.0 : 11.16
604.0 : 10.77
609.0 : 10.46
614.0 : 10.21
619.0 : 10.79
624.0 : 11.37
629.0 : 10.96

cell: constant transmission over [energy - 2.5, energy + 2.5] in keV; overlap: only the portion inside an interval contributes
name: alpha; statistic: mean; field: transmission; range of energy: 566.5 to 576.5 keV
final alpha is 11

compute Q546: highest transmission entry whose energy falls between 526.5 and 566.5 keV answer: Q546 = 10.57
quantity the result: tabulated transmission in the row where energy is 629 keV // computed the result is 10.96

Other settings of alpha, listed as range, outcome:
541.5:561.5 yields 10.3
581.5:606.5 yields 10.9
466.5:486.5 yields 10.5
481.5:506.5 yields 10.6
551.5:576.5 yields 10.7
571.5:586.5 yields 10.9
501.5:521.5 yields 10.5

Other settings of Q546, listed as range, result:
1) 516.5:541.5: 10.51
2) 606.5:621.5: 10.79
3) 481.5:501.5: 10.95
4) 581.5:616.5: 11.16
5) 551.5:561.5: 10.43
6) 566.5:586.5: 11.03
